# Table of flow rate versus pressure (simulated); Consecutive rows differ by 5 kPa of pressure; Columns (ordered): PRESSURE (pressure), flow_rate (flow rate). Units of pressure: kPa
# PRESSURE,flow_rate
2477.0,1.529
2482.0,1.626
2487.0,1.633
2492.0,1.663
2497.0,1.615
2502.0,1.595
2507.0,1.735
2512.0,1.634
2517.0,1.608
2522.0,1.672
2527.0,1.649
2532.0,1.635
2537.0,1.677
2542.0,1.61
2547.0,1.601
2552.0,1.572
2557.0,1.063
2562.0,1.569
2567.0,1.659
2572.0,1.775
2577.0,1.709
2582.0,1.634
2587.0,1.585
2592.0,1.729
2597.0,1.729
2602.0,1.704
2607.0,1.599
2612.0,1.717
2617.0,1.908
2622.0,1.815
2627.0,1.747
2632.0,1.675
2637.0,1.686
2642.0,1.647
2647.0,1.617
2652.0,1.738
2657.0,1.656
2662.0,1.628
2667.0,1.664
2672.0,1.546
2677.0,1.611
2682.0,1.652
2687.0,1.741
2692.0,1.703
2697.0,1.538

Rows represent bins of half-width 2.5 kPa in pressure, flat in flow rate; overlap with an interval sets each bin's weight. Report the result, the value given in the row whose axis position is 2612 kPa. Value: 1.717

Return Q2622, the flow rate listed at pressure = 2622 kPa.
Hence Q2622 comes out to 1.815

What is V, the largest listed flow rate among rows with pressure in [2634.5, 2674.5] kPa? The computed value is 1.738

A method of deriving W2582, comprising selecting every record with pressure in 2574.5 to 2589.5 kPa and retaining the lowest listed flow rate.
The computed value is 1.585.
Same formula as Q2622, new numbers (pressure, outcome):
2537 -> 1.677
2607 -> 1.599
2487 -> 1.633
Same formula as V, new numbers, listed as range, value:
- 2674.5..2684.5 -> 1.652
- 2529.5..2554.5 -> 1.677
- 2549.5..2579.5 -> 1.775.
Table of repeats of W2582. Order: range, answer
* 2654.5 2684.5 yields 1.546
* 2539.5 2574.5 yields 1.063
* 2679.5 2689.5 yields 1.652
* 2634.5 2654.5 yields 1.617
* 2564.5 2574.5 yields 1.659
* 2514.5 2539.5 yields 1.608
